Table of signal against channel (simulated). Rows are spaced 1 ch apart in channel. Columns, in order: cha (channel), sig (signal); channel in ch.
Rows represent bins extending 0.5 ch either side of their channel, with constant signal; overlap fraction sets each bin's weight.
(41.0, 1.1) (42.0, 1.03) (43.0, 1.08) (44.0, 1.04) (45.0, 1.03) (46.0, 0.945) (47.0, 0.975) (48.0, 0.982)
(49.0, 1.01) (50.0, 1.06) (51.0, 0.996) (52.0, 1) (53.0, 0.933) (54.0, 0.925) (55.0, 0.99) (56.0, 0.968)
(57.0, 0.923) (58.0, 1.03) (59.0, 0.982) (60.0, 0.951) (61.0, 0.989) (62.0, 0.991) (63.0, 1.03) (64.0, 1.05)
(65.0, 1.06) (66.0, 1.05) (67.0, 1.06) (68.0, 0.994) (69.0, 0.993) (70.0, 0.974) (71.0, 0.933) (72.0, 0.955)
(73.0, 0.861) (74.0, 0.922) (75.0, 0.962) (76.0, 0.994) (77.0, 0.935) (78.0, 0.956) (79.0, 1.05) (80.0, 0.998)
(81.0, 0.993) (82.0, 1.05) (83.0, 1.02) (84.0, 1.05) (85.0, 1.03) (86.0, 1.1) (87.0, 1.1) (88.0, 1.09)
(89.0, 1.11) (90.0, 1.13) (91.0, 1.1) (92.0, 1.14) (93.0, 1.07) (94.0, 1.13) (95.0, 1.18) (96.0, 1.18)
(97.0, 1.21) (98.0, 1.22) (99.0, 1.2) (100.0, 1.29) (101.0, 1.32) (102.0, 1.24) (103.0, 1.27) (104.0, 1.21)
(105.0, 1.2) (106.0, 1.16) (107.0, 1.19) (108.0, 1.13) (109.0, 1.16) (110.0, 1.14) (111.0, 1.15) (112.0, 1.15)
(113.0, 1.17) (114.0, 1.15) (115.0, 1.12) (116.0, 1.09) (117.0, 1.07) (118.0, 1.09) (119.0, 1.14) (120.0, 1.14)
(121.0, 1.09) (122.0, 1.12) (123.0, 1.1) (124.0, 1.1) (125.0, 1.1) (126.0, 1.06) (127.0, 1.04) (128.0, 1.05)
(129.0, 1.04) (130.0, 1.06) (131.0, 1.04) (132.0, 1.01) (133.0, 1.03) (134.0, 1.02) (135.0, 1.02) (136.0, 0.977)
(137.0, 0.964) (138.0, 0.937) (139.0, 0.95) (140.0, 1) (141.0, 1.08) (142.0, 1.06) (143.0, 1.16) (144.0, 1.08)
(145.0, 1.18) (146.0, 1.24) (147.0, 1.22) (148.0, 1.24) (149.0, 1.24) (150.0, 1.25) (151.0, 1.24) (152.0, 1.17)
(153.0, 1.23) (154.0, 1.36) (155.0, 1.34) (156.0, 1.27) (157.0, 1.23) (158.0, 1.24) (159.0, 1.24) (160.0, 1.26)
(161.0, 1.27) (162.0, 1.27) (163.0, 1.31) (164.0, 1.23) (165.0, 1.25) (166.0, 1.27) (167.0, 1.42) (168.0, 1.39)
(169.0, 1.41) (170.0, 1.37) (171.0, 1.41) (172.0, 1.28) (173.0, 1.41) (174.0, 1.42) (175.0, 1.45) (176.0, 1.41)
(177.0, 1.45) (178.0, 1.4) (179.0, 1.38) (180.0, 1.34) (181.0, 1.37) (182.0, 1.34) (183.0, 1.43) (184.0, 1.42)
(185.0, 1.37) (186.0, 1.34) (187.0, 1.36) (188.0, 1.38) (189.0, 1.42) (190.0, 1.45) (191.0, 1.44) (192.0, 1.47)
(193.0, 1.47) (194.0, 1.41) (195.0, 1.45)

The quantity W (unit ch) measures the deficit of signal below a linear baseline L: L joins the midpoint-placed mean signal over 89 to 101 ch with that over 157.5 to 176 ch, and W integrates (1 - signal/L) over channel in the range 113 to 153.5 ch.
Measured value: 5.1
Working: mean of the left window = 1.17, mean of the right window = 1.33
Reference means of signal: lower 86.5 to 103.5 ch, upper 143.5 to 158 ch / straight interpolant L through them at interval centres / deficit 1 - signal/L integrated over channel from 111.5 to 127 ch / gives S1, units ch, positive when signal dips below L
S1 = 1.2 ch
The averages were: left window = 1.18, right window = 1.24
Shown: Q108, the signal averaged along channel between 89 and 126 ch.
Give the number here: 1.16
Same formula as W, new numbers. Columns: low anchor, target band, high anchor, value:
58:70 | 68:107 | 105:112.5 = 0.1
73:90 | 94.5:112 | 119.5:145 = -2.8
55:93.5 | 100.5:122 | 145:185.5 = -0.4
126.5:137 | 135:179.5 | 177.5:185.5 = -1.3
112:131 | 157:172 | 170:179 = 0.4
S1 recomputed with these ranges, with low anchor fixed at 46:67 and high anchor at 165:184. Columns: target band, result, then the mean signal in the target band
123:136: 2.0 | 1.05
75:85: 0.6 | 1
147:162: 0.7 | 1.26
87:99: -0.3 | 1.14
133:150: 2.5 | 1.09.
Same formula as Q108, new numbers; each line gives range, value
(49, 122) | 1.07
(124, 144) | 1.03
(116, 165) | 1.14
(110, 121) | 1.13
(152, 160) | 1.27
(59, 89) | 1.01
